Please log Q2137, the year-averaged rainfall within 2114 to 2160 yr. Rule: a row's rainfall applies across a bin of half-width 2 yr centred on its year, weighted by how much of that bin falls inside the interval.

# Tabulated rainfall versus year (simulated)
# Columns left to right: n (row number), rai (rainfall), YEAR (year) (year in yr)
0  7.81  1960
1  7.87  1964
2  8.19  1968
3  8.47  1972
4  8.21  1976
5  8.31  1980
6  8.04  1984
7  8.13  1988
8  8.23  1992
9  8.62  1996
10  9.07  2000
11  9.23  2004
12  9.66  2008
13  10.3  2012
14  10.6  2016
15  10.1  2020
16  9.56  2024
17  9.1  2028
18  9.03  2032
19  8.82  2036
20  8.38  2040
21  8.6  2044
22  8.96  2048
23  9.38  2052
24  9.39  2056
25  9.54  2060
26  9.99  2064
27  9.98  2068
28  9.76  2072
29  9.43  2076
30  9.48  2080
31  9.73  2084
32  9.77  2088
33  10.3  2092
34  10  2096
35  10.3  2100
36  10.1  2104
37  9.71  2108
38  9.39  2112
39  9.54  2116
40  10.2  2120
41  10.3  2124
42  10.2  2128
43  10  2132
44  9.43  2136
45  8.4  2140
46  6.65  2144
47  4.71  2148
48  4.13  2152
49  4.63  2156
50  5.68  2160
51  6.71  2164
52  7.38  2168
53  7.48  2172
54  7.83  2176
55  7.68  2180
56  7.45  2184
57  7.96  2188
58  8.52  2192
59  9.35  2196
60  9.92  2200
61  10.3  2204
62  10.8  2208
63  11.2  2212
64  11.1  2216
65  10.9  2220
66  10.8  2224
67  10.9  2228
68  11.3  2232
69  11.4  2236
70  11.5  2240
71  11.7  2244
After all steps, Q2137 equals 7.92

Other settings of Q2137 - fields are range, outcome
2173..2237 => 9.78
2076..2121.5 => 9.84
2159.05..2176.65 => 7.03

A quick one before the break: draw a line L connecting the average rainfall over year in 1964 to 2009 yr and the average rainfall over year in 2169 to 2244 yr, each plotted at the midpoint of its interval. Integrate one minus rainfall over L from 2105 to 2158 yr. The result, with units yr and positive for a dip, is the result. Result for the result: 6.0 yr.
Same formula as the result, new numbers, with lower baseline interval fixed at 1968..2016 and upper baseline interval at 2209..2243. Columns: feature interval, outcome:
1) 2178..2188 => 2.87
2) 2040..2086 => 0.43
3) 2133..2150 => 4.68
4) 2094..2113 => -0.02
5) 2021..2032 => -0.24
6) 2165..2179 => 4.09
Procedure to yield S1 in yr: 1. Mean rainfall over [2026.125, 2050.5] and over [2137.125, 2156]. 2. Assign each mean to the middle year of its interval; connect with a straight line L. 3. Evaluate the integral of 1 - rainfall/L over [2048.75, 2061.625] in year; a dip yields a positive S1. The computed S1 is -1.5 yr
